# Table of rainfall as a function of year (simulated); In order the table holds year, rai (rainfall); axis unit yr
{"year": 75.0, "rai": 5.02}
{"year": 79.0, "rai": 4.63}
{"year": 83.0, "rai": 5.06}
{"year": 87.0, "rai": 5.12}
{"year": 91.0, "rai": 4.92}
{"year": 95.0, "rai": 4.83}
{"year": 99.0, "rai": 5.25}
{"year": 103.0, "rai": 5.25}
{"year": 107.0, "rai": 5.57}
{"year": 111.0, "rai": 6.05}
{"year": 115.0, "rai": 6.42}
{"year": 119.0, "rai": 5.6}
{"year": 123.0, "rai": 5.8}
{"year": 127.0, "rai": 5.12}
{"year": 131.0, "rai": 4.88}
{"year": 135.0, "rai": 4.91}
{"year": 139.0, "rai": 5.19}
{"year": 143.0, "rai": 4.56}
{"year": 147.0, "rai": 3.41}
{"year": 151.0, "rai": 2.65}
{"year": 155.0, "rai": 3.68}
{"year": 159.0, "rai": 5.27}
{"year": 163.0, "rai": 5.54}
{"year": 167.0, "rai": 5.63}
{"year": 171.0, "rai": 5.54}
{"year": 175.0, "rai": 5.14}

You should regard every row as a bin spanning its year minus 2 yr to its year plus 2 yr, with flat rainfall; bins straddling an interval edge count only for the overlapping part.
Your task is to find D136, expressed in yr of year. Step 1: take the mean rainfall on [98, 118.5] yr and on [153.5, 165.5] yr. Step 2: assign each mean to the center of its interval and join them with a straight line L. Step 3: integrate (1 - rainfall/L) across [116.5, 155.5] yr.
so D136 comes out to 4.9 yr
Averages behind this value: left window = 5.72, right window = 4.91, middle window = 4.64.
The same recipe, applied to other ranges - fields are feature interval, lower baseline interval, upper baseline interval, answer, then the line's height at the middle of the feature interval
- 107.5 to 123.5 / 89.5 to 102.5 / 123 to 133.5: -2.6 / 5.1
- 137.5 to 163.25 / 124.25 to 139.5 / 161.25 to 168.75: 5.4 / 5.35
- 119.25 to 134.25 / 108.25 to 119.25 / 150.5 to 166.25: 0.9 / 5.62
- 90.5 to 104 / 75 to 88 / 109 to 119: 1.1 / 5.5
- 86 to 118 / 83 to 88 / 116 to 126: -0.3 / 5.38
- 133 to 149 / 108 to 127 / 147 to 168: 1.6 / 5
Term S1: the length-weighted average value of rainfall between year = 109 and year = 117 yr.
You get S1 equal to 6.23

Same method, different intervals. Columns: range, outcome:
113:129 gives 5.73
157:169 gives 5.48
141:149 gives 3.98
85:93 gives 5.02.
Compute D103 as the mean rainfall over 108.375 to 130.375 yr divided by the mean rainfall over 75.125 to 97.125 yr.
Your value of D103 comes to 1.2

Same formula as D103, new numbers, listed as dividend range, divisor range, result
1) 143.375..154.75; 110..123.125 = 0.56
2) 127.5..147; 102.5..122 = 0.82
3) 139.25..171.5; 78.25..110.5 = 0.88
